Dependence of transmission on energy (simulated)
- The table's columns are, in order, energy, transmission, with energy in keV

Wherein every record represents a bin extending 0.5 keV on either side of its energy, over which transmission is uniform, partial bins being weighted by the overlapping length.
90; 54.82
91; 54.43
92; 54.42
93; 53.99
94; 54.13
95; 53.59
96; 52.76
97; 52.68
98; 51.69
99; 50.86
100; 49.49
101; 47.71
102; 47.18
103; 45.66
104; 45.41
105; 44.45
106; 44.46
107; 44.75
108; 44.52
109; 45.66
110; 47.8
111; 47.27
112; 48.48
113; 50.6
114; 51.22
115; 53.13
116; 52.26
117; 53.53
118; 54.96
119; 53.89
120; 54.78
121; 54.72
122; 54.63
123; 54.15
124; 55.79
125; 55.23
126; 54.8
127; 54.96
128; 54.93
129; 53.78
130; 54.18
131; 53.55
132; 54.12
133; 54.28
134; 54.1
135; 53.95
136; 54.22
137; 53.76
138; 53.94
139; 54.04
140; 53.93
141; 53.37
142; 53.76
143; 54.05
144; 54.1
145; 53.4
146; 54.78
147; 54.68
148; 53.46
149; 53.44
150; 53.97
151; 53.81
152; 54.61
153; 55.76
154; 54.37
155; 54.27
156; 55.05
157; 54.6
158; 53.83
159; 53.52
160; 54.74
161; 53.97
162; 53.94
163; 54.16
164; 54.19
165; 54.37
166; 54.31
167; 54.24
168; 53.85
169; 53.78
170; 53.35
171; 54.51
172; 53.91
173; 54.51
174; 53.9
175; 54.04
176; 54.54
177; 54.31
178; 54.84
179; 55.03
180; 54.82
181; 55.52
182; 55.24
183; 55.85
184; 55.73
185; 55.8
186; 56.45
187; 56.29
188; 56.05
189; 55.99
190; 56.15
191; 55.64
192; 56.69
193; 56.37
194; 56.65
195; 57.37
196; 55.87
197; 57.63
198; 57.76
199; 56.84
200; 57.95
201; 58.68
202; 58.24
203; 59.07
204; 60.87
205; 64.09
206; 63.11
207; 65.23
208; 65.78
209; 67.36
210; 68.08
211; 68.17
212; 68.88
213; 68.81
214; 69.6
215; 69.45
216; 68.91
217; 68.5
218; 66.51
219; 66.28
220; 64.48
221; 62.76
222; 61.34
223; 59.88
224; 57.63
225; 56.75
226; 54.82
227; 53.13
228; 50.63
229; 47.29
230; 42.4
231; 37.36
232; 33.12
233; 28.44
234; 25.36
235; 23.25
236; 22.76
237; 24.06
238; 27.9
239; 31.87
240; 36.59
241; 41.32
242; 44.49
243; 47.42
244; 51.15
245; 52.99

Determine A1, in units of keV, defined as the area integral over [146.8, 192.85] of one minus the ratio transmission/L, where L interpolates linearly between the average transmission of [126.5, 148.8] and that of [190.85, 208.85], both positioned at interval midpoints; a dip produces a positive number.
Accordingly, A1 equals 1.7 keV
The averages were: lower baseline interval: 54.1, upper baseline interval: 59.3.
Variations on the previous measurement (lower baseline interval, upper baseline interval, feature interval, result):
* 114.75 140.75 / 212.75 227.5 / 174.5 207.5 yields 1.78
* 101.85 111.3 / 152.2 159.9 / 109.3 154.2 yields -3.13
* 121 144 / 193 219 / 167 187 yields 1.63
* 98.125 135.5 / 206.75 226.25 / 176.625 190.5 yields 1.13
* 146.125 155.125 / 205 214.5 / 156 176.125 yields 1.21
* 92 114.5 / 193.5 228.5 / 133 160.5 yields 0.02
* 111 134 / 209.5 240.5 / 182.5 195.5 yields -1.06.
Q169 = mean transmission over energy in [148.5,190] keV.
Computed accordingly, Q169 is 54.6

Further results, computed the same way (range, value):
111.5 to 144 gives 53.8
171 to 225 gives 59.7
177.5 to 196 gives 55.9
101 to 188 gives 53.2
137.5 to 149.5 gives 53.9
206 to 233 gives 59.6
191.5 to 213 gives 61.2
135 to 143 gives 53.9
